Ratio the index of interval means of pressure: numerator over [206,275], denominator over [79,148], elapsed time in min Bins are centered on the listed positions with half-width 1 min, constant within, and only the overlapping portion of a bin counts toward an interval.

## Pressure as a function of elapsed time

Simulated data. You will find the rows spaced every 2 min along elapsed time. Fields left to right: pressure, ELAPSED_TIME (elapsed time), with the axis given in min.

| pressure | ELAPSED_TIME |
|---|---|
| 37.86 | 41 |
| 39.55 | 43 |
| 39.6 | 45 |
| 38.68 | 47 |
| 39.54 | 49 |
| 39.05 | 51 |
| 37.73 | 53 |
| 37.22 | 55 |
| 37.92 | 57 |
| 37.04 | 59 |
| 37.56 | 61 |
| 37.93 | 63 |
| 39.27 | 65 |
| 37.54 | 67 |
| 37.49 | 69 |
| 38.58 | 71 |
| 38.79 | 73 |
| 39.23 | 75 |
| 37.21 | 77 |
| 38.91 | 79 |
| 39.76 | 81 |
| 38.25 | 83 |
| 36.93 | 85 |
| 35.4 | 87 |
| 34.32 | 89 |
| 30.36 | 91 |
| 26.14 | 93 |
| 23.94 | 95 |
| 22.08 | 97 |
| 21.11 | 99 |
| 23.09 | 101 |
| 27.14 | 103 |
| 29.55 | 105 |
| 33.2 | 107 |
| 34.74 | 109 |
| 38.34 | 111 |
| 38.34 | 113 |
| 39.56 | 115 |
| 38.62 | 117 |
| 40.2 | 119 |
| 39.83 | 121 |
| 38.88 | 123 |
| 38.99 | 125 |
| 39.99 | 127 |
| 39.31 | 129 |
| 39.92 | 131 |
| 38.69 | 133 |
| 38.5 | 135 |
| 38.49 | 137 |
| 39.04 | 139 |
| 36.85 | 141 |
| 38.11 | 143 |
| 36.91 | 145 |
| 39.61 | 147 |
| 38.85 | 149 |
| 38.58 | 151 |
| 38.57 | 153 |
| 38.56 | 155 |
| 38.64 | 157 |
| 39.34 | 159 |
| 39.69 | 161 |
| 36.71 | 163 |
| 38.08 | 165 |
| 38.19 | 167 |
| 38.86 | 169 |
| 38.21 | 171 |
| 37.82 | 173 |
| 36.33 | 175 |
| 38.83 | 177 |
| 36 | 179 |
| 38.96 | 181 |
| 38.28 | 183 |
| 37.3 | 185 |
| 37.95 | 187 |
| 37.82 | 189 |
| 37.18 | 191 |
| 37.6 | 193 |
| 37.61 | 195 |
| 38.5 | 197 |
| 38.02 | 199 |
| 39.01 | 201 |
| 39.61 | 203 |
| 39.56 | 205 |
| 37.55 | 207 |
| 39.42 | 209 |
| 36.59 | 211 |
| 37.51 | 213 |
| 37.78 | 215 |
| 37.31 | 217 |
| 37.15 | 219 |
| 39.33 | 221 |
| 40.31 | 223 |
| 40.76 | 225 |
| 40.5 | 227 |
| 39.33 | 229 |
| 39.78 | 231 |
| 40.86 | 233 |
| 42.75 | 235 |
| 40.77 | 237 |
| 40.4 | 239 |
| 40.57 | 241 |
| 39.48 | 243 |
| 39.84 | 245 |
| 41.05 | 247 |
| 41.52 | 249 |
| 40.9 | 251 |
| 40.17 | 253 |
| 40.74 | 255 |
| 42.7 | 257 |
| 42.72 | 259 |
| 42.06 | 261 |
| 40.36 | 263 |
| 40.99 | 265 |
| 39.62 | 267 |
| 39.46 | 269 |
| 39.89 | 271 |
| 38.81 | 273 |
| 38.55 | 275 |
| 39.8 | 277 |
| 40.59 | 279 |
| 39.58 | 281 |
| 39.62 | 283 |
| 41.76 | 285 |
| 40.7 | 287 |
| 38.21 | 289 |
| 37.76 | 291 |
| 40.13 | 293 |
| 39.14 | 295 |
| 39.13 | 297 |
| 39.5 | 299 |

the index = 1.14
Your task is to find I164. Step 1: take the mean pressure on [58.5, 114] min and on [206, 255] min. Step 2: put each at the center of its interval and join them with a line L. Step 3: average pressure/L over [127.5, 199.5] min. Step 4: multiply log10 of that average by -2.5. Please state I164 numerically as -0.04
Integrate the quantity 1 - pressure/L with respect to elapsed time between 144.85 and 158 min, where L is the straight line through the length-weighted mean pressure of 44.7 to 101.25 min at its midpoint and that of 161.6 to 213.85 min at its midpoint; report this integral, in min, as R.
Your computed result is -0.5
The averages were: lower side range 35.3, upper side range 38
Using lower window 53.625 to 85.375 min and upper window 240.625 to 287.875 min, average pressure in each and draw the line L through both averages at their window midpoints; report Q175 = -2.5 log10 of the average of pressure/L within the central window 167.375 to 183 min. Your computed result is 0.04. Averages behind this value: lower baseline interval 38.1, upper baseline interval 40.5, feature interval 37.9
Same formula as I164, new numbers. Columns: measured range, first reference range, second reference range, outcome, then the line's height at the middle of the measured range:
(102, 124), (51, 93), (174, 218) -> 0.04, 37.4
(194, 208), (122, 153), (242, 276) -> 0.03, 39.7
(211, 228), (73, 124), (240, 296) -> -0.01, 38.4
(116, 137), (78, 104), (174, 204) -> -0.18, 33.2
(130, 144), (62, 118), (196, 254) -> -0.07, 36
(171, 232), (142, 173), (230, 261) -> 0.04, 39.7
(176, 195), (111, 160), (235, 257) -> 0.05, 39.7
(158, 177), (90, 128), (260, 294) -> -0.09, 35.3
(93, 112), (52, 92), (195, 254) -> 0.33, 37.8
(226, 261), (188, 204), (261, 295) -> -0.05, 39.1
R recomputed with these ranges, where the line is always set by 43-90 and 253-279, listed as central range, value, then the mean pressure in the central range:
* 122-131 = -0.1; 39.4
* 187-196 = 0.4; 37.6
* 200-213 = 0.4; 38.5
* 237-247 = 0.0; 40.2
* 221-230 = 0.0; 40.1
